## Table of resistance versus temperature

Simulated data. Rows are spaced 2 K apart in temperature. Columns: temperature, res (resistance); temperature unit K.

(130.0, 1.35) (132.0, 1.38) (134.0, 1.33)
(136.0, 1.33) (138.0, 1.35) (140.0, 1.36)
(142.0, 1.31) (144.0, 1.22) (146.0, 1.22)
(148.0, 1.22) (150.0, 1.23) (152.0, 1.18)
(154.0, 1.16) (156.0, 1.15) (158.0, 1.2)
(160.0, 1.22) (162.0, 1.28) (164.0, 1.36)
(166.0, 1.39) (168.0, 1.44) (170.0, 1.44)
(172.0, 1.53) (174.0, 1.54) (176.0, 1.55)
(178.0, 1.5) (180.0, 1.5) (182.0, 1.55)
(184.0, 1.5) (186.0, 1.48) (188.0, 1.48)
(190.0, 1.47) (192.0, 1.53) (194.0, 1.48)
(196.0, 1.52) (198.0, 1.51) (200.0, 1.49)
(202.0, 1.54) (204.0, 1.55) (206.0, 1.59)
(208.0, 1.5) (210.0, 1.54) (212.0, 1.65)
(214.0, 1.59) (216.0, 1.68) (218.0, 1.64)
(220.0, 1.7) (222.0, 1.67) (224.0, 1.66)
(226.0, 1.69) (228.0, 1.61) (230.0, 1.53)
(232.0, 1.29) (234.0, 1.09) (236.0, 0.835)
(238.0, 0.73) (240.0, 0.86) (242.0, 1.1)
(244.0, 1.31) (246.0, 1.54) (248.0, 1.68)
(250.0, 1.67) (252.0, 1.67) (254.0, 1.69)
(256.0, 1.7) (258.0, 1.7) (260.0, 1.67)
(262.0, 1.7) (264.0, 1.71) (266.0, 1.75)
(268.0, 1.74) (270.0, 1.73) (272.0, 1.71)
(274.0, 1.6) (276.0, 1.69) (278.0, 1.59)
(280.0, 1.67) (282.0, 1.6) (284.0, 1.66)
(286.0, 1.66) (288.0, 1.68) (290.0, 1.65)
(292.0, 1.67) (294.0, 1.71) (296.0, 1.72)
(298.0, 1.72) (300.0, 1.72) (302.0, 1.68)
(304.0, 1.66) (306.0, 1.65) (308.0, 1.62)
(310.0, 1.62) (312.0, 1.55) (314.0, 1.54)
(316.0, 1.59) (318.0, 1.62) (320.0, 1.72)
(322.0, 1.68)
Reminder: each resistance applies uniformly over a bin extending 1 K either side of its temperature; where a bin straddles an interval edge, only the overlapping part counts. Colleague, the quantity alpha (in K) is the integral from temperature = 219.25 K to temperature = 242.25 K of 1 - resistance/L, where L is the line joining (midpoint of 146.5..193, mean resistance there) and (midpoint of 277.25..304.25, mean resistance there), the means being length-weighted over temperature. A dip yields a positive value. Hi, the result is 3.2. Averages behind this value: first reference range 1.39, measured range 1.32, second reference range 1.67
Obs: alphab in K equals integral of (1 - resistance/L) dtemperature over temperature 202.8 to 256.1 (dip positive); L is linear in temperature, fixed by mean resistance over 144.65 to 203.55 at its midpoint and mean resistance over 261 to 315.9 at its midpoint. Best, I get 2.03 K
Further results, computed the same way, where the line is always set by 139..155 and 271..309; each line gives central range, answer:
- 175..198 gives -2.5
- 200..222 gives -2.6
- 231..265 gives 3.0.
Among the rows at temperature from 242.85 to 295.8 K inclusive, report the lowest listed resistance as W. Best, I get 1.31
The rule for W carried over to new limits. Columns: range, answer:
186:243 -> 0.73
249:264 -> 1.67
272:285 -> 1.59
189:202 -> 1.47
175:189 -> 1.48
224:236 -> 0.835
